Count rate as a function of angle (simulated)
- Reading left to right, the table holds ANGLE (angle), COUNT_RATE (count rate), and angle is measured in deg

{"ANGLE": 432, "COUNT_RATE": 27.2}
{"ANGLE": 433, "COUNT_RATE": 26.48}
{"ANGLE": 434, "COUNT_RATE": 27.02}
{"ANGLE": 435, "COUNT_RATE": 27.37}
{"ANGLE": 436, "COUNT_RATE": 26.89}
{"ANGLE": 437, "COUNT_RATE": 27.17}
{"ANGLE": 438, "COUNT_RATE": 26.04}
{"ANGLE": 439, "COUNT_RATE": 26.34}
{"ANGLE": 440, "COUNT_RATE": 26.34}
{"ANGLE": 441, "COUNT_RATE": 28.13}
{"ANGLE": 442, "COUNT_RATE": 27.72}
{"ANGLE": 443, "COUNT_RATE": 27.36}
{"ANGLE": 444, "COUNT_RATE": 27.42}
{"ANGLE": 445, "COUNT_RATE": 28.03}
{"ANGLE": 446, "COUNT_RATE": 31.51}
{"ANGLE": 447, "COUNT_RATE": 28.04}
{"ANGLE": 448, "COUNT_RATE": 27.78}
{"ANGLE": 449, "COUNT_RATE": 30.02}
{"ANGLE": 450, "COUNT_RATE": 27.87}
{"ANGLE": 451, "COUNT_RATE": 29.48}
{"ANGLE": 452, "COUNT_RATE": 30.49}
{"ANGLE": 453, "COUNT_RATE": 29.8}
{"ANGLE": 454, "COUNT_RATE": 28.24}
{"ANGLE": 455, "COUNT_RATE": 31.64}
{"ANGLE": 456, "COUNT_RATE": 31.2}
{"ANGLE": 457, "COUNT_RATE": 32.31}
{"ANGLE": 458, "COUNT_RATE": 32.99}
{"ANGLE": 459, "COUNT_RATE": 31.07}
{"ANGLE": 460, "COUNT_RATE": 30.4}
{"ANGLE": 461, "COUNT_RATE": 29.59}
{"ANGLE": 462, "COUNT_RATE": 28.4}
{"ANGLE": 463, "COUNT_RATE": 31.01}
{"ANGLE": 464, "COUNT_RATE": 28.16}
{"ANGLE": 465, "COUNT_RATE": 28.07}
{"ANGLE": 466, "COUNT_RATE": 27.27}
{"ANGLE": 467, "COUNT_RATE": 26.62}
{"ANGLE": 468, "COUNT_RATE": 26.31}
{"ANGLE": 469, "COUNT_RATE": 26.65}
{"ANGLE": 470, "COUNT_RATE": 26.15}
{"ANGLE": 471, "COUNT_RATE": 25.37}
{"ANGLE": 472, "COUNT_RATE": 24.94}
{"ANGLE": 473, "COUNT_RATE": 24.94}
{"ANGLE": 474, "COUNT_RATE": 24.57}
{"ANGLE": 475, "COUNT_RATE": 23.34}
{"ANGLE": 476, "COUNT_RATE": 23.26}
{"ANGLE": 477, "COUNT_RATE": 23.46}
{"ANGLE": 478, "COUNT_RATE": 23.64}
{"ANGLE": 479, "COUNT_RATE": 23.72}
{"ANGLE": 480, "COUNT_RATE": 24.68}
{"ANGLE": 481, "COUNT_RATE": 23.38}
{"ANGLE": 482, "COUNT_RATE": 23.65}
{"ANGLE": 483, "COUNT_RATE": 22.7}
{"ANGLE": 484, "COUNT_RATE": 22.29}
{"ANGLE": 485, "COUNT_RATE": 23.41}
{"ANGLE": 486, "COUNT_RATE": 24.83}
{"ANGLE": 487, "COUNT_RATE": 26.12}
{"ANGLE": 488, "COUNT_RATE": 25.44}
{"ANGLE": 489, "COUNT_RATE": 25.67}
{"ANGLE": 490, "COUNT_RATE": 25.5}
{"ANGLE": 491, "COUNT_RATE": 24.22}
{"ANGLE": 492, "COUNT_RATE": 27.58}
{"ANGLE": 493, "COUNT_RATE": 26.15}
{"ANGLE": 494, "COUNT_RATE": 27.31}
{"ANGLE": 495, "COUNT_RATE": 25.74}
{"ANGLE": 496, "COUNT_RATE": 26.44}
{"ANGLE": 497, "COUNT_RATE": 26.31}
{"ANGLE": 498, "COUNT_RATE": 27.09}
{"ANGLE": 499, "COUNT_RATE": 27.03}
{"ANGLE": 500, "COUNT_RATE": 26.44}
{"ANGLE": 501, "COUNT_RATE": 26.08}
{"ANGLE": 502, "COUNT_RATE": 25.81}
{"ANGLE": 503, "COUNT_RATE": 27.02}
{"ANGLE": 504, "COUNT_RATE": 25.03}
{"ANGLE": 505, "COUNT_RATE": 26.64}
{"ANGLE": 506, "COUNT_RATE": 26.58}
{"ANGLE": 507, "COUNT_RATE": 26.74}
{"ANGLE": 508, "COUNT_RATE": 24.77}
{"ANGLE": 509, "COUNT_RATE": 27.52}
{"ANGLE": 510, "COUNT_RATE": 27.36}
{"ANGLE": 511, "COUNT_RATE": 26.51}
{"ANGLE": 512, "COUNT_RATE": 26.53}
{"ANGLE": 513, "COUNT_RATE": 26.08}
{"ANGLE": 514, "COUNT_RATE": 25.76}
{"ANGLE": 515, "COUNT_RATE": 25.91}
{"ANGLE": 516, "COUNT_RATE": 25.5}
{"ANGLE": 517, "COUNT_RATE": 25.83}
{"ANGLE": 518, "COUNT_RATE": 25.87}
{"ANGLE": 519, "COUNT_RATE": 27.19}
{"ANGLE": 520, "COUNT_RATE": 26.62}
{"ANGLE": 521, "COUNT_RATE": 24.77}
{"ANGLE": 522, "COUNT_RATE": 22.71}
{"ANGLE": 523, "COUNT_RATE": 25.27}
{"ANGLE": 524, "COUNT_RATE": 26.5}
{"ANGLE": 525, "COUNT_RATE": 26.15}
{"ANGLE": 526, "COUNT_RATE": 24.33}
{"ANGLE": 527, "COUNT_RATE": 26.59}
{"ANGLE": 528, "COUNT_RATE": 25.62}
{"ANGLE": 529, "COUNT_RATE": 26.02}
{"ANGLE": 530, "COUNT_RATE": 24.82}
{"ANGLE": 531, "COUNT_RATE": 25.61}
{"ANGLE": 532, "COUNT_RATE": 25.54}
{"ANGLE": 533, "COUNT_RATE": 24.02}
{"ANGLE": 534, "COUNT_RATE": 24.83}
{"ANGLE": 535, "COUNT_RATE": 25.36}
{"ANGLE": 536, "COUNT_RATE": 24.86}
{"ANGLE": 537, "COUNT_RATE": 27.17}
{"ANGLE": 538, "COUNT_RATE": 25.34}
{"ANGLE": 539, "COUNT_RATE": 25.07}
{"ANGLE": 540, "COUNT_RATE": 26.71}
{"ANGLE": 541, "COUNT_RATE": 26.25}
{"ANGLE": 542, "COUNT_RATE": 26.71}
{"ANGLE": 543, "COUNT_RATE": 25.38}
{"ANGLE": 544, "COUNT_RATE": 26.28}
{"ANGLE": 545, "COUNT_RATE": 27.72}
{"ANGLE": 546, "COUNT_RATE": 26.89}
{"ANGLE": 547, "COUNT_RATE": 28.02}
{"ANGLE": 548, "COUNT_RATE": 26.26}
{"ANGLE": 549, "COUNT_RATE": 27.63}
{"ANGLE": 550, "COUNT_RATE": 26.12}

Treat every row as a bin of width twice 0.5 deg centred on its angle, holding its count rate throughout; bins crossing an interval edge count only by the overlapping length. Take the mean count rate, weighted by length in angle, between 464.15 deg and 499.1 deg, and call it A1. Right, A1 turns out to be 25.3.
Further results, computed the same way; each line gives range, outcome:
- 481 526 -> 25.7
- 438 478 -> 27.9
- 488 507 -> 26.2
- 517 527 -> 25.6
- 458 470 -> 28.6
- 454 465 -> 30.4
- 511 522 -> 25.9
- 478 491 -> 24.3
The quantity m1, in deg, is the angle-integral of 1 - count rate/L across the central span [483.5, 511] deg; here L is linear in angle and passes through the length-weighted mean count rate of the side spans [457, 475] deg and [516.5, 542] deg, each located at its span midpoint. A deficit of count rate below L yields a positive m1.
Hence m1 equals 0.7 deg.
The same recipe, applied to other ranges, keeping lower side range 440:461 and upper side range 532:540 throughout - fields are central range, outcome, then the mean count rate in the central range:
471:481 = 1.5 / 24.1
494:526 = 0.6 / 26.1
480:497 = 1.6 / 25.1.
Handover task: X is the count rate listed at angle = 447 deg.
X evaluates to 28.04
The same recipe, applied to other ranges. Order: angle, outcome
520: 26.62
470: 26.15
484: 22.29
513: 26.08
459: 31.07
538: 25.34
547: 28.02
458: 32.99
